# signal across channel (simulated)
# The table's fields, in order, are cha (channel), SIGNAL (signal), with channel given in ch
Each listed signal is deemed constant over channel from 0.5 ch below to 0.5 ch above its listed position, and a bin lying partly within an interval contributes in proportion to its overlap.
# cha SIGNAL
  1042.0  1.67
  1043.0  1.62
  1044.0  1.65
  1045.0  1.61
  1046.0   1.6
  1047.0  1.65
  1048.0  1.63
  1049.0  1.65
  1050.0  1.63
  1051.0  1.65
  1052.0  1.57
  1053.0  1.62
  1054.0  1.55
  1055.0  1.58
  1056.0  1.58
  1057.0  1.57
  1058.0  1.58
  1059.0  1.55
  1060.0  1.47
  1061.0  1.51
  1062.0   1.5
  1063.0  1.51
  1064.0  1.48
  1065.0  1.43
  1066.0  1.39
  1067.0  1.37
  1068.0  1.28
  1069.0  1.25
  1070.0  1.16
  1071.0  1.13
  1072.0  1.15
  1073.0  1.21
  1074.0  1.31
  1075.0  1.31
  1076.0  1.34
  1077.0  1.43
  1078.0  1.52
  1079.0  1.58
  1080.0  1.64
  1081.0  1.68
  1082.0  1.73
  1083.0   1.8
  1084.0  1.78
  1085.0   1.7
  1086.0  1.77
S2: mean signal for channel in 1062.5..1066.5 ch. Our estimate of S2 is 1.45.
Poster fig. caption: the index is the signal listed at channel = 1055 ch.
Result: 1.58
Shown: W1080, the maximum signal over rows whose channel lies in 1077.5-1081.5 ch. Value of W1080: 1.68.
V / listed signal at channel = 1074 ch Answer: 1.31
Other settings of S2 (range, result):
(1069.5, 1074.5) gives 1.19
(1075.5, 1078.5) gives 1.43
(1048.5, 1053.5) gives 1.62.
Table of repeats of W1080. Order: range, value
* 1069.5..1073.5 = 1.21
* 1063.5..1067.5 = 1.48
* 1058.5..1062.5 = 1.55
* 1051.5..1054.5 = 1.62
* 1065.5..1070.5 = 1.39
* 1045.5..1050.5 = 1.65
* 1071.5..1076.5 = 1.34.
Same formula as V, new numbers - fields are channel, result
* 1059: 1.55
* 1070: 1.16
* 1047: 1.65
